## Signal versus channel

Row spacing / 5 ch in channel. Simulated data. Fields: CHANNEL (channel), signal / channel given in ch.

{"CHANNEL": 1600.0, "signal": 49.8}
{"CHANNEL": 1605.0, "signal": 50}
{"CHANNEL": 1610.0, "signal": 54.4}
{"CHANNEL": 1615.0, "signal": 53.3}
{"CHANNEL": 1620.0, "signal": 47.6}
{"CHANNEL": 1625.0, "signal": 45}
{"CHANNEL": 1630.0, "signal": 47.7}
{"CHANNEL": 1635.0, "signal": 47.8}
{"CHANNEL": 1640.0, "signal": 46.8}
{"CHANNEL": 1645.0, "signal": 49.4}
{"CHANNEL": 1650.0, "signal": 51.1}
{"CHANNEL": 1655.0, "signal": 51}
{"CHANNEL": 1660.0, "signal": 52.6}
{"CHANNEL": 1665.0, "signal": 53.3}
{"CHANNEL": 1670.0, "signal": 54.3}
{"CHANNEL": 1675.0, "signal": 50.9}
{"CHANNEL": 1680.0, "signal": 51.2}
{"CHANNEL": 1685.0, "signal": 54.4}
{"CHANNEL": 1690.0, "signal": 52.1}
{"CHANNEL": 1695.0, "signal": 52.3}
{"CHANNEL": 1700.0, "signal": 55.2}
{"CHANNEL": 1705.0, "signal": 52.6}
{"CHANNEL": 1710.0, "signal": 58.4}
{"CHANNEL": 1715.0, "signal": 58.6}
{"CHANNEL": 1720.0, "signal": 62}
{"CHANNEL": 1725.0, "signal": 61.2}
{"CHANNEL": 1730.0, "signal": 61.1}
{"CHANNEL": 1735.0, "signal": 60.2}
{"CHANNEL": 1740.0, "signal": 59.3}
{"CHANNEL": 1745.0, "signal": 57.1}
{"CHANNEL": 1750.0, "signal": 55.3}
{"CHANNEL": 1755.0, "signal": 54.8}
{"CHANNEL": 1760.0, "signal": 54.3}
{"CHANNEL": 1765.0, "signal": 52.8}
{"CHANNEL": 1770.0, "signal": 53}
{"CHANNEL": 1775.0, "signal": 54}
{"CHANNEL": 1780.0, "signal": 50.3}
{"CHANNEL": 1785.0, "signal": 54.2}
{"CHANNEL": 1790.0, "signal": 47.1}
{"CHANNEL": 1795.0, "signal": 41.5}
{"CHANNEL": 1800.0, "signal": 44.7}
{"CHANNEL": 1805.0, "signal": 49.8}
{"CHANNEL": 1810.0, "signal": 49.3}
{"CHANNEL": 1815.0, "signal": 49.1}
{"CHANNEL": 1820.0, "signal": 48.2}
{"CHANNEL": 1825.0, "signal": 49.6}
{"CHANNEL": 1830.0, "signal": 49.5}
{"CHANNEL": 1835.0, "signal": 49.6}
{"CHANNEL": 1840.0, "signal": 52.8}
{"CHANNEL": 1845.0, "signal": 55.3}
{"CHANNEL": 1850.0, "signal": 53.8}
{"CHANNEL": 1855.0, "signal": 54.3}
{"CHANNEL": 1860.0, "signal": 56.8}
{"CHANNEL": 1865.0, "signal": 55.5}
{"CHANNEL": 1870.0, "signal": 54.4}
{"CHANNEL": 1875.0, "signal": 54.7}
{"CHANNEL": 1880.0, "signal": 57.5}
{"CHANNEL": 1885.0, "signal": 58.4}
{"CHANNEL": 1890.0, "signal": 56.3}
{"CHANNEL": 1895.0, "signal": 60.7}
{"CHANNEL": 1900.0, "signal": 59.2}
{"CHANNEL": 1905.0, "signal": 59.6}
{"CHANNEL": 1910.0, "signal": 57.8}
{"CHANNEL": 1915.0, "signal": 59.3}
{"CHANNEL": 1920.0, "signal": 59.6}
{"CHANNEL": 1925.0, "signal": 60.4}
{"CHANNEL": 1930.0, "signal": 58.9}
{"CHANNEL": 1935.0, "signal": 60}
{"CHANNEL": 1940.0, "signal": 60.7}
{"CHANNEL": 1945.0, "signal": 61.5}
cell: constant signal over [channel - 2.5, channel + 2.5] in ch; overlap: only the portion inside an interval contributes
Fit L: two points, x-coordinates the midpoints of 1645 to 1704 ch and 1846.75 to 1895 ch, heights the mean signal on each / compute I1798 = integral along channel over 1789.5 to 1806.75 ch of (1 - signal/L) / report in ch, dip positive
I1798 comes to 2.9 ch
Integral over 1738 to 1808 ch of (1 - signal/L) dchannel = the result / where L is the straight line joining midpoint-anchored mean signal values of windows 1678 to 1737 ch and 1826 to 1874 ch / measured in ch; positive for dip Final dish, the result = 4.1 ch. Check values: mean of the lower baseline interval 56.6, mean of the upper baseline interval 53.5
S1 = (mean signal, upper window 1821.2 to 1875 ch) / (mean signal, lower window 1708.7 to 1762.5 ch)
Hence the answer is 0.91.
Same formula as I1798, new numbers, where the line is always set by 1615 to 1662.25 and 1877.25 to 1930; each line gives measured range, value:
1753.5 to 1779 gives 0.10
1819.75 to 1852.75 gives 2.85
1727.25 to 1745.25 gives -2.43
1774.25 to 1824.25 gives 5.73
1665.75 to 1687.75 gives -1.02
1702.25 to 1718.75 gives -1.67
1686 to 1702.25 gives -0.71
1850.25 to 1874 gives 0.93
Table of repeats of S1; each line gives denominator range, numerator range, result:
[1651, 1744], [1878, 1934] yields 1.06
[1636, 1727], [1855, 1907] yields 1.07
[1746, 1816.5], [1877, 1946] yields 1.16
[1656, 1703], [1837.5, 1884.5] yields 1.04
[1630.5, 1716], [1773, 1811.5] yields 0.93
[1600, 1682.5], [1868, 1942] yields 1.16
